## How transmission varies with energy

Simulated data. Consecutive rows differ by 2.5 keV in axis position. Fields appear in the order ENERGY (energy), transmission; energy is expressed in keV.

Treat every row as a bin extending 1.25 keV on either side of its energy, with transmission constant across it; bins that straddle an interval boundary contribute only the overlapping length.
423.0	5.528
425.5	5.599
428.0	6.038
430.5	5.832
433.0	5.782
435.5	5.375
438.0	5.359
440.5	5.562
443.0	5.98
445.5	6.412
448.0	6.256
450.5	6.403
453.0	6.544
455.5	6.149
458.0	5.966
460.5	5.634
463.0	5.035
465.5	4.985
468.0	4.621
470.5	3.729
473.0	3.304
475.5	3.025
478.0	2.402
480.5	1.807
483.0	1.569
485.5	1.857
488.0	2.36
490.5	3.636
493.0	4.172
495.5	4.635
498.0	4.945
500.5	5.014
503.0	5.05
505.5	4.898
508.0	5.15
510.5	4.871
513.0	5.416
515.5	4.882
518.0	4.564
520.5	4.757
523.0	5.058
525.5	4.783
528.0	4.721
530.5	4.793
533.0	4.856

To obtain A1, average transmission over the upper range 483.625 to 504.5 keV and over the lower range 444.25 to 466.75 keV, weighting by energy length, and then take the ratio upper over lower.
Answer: 0.66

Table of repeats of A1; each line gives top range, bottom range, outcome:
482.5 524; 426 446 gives 0.75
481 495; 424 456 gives 0.47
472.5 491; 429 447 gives 0.42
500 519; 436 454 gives 0.83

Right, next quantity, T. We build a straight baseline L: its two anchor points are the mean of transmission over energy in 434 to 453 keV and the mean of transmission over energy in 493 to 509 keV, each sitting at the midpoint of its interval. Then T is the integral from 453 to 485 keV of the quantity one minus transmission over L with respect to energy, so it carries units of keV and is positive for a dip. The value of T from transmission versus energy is 8.5 keV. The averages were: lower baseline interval 5.95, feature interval 4.07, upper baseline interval 4.88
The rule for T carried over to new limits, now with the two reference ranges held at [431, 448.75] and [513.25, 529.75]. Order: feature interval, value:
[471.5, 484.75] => 7.26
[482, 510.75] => 6.18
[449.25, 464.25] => -0.93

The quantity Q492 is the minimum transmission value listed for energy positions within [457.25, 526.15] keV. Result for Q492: 1.569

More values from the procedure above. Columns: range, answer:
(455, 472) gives 3.729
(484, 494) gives 1.857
